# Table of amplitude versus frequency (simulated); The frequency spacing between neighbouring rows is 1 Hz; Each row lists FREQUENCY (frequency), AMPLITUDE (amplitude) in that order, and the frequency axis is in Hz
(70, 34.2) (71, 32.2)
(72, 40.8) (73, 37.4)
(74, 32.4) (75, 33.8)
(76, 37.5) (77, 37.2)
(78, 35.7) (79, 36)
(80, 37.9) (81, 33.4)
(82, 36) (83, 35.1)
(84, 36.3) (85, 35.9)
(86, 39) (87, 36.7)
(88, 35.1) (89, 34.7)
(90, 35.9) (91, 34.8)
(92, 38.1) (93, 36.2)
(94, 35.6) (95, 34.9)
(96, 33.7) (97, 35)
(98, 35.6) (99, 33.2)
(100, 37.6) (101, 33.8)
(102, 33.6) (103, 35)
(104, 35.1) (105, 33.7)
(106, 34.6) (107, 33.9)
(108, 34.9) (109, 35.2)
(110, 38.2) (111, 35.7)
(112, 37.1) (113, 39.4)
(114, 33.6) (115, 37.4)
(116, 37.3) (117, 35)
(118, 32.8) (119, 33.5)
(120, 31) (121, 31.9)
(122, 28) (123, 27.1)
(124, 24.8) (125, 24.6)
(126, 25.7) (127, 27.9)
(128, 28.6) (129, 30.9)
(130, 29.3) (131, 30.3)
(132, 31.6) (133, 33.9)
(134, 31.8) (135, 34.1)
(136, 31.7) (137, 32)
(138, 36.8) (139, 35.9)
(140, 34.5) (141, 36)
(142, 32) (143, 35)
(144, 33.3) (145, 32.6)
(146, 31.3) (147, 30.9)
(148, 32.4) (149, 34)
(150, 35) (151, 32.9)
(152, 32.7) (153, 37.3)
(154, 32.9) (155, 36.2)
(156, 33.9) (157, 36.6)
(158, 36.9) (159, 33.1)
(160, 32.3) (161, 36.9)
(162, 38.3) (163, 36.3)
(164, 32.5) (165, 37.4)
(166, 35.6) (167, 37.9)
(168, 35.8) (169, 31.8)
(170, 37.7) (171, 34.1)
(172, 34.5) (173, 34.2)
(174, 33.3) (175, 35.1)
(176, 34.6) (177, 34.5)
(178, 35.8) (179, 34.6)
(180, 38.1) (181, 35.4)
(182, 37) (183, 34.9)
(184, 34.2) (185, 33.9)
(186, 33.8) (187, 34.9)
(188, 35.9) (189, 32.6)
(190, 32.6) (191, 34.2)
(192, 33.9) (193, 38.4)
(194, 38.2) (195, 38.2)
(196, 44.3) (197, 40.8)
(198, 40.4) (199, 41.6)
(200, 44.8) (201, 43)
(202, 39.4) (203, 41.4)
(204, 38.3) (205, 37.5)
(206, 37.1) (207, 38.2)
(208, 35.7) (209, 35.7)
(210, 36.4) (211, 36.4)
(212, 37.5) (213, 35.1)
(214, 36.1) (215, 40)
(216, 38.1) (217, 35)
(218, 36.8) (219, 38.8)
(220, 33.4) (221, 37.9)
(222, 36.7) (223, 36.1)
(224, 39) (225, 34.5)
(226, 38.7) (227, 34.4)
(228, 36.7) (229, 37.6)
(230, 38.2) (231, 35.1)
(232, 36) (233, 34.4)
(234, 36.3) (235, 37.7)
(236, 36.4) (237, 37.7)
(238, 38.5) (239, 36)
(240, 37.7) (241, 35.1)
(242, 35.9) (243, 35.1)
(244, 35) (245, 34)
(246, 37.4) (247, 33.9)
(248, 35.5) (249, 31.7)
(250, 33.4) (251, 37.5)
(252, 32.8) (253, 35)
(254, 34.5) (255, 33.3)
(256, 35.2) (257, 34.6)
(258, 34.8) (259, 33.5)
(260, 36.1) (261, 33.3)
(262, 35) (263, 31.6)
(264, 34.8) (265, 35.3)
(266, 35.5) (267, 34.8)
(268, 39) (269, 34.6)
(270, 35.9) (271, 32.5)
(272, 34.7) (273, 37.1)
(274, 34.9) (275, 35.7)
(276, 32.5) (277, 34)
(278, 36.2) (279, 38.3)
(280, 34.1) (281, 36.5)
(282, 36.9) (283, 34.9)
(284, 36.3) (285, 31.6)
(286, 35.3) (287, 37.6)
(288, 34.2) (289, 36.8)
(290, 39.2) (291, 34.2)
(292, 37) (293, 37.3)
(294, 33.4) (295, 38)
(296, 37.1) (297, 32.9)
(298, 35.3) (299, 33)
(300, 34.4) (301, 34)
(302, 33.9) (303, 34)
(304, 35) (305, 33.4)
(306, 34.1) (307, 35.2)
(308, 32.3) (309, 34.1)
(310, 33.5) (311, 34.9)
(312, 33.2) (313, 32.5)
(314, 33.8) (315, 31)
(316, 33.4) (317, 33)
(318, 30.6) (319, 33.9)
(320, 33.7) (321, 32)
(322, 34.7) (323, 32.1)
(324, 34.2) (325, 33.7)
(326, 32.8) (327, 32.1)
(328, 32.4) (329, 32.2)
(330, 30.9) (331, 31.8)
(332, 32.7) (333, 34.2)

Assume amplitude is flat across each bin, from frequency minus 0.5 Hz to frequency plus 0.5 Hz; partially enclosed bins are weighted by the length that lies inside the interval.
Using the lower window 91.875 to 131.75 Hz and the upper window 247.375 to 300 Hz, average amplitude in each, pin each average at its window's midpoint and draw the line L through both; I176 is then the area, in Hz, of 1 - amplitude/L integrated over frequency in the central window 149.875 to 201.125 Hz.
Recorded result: -3.0 Hz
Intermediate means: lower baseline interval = 33.2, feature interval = 36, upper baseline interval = 35.1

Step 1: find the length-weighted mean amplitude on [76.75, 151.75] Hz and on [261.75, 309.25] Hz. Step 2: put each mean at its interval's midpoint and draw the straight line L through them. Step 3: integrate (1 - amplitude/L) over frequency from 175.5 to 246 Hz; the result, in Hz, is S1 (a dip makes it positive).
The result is -4.7 Hz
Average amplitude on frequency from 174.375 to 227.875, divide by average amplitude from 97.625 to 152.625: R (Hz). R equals 1.1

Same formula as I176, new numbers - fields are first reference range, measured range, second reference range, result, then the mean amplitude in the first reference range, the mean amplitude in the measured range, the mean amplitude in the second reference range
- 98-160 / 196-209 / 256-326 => -2.3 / 33.3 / 39.9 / 34.6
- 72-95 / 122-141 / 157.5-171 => 2.7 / 36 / 30.7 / 35.5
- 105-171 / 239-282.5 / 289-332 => -1.6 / 33.5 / 35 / 33.8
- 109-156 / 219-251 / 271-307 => -1.6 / 32.8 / 36.1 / 35.2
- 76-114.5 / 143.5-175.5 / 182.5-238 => 1.7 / 35.6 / 34.6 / 37.1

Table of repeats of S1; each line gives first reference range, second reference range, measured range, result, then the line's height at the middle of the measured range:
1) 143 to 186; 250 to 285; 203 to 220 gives -1.1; 34.8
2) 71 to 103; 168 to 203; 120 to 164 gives 4.4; 36.2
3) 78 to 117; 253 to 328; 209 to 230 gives -1.1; 34.9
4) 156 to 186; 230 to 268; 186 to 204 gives -1.6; 35.2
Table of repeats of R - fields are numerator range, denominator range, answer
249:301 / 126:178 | 1.04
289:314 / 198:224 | 0.91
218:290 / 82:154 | 1.06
